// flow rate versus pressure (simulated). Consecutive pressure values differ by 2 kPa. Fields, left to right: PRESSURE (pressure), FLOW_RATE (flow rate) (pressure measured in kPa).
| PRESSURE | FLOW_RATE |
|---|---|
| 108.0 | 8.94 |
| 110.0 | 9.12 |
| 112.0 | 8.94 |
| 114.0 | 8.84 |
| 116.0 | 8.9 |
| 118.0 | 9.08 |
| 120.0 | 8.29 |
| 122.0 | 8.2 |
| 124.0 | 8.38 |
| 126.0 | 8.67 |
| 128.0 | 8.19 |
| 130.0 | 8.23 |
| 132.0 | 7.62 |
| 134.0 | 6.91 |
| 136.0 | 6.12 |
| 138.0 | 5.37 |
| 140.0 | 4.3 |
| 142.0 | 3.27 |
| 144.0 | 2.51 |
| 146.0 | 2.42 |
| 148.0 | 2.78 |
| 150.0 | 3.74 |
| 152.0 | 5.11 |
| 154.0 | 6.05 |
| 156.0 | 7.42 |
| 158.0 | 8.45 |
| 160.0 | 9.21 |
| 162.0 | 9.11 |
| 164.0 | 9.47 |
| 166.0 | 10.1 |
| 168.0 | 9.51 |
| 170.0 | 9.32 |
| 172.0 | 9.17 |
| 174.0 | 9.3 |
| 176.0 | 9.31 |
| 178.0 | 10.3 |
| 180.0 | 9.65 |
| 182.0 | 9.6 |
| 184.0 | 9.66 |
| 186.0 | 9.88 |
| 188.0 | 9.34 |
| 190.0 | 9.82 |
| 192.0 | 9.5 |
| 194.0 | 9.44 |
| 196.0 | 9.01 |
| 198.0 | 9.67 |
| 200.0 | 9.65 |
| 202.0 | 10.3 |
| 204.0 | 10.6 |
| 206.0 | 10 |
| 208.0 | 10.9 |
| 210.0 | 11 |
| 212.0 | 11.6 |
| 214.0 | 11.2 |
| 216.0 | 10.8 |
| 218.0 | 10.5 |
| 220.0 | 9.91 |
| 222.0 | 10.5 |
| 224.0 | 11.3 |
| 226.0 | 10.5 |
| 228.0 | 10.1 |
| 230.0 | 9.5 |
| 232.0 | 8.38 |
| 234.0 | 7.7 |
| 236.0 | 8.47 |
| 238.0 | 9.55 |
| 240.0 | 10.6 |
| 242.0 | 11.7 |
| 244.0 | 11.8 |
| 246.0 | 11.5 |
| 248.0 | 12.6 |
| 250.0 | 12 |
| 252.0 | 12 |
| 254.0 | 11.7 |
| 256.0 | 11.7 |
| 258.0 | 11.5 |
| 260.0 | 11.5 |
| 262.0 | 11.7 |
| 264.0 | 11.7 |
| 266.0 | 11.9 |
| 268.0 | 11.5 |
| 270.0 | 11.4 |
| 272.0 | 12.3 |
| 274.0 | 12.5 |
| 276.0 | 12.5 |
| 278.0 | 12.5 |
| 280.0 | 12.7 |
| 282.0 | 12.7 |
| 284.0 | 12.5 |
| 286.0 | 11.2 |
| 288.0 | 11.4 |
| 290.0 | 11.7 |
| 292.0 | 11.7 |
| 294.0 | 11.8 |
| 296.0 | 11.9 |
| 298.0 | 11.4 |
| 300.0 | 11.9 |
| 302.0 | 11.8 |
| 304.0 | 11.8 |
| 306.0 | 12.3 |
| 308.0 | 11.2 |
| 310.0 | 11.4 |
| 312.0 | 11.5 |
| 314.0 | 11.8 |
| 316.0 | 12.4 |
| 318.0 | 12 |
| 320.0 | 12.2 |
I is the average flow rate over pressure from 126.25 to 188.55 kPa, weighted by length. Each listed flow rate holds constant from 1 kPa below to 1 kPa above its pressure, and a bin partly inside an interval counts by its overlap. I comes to 7.47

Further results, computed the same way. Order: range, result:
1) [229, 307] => 11.5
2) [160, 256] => 10.2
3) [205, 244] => 10.3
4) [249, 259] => 11.8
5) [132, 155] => 4.56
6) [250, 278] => 11.9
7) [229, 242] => 9.24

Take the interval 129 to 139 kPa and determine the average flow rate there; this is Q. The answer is 6.85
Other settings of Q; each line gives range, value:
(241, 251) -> 11.9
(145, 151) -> 2.98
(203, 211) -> 10.6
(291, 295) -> 11.8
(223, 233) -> 9.96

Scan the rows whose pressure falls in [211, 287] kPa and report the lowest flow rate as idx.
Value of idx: 7.7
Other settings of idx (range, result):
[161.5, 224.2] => 9.01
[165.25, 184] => 9.17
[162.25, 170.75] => 9.32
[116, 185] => 2.42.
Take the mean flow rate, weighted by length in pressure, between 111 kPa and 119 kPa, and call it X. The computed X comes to 8.94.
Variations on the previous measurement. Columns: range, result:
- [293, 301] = 11.8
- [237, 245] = 10.9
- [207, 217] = 11.1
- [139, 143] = 3.79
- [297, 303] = 11.7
